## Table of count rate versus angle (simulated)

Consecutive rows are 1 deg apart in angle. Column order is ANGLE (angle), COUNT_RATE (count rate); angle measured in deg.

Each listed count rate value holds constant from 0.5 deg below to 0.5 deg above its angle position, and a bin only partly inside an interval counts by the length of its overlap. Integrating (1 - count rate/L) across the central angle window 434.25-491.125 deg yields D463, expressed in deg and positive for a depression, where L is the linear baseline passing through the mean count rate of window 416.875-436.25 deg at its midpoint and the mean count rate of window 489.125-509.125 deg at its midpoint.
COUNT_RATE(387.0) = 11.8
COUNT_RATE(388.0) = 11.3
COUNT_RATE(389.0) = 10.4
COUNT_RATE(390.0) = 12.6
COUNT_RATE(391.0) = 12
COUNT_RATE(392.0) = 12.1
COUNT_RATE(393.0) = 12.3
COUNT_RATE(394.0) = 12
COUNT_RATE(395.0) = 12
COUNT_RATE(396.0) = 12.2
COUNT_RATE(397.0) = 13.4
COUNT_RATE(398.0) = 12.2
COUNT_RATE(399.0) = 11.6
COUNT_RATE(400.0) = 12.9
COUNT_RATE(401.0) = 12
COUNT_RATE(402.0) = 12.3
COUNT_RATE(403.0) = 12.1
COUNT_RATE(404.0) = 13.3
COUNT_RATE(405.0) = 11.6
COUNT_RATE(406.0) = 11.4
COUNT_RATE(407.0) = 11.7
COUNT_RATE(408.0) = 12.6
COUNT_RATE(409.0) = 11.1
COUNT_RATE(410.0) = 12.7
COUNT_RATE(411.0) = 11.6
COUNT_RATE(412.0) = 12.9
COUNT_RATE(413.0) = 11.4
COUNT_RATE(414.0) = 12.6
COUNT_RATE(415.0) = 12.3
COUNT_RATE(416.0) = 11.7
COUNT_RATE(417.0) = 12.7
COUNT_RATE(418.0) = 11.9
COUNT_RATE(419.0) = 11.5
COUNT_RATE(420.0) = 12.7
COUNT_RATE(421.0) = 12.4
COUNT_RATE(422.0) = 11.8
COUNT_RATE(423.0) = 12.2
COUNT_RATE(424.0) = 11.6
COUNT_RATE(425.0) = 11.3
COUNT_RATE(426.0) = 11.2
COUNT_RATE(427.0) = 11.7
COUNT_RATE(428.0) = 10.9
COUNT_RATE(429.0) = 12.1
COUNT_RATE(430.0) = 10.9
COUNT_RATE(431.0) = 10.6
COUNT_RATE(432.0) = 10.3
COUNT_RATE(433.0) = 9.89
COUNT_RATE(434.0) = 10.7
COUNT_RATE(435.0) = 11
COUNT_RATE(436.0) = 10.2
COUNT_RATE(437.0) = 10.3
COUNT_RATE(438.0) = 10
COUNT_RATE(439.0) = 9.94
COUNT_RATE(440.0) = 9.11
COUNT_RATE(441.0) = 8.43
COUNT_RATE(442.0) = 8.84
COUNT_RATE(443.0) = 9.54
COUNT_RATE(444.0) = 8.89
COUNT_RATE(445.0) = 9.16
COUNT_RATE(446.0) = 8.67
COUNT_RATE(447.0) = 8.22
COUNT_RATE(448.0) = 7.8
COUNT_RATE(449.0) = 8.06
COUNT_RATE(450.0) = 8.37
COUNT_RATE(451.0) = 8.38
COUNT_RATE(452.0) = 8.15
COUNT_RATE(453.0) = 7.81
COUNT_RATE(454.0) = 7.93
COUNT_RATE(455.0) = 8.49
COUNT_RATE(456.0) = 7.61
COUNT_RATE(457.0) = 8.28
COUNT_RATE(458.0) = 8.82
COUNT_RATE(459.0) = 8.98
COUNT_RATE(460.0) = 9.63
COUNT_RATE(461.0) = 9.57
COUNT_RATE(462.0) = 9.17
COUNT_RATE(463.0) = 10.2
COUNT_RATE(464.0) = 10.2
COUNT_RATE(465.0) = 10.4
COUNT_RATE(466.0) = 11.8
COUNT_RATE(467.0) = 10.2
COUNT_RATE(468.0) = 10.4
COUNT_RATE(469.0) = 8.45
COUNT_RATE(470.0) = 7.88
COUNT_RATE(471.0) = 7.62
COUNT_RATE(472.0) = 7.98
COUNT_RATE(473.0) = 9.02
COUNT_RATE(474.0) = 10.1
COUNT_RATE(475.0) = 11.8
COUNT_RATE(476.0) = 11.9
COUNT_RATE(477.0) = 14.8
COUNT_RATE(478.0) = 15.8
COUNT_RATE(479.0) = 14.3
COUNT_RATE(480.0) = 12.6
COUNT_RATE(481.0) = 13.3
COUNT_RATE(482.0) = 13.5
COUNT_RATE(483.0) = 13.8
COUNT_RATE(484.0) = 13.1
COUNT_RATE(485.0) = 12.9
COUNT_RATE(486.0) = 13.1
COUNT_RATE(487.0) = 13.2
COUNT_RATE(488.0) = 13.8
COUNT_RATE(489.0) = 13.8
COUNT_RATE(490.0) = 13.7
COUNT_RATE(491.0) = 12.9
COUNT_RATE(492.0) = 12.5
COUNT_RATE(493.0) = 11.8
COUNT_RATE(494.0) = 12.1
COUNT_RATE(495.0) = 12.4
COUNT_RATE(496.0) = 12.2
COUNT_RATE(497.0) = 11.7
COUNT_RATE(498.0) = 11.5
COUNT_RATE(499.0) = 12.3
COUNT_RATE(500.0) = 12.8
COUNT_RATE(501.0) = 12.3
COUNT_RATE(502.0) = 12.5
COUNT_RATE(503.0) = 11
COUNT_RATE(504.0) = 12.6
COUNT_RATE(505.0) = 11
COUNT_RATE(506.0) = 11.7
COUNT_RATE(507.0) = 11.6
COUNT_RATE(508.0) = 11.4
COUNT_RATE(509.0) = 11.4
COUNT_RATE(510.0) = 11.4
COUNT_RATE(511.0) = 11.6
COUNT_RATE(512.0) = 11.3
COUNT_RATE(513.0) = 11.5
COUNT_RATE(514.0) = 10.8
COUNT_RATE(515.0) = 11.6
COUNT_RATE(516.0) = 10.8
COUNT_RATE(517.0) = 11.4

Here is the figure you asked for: 6.7 deg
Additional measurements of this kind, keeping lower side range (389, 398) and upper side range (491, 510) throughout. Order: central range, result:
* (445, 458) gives 4.15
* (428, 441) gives 1.88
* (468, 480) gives 1.08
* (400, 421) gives 0.07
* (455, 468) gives 2.68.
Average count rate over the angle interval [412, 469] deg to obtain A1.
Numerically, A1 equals 10.1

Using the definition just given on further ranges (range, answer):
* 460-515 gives 11.7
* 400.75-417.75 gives 12.1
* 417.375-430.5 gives 11.7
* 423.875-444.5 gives 10.3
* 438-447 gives 9.08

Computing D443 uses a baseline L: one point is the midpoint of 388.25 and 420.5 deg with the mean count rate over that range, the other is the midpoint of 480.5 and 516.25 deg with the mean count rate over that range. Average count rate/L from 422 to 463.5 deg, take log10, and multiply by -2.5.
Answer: 0.26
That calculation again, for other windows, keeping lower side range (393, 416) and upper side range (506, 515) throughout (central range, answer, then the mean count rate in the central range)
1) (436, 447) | 0.27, 9.28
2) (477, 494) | -0.16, 13.4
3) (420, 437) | 0.08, 11.2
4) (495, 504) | -0.06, 12.1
